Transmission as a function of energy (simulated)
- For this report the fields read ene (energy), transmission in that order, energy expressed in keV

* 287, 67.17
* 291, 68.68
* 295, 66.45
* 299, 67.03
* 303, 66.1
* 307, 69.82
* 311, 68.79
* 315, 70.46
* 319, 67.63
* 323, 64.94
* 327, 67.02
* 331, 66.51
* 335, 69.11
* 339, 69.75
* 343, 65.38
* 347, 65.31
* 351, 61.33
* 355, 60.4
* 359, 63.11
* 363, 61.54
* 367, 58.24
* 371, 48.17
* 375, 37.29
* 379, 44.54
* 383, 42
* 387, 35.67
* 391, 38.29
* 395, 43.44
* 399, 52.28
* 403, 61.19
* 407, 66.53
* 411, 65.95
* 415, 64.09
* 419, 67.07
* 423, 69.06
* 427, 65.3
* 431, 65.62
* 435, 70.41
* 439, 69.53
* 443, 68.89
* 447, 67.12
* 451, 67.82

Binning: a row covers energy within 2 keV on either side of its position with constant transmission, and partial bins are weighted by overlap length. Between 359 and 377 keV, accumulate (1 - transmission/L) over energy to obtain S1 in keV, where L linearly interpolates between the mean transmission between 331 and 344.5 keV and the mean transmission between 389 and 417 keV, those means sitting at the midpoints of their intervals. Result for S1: 2.9 keV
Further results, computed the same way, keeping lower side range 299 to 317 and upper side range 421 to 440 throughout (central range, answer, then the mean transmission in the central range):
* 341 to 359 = 1.4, 63.1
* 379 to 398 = 7.6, 41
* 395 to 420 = 2.5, 61.1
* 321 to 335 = 0.4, 66.6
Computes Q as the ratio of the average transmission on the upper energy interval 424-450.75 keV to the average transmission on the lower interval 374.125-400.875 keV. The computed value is 1.61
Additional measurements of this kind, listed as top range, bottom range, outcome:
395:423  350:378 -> 1.12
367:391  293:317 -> 0.63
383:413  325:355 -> 0.78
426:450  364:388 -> 1.50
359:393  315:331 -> 0.70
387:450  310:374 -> 0.97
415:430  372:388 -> 1.64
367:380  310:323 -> 0.67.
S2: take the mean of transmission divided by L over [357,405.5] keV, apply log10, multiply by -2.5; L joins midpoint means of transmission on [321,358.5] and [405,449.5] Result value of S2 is 0.33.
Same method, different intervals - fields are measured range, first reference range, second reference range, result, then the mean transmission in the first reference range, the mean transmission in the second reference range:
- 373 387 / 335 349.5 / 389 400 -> 0.23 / 66.9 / 44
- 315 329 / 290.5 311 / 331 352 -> 0.00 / 67.7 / 66.4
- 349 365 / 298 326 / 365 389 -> -0.19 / 67.8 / 44.3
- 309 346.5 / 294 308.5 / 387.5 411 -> -0.07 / 67.3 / 52.4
